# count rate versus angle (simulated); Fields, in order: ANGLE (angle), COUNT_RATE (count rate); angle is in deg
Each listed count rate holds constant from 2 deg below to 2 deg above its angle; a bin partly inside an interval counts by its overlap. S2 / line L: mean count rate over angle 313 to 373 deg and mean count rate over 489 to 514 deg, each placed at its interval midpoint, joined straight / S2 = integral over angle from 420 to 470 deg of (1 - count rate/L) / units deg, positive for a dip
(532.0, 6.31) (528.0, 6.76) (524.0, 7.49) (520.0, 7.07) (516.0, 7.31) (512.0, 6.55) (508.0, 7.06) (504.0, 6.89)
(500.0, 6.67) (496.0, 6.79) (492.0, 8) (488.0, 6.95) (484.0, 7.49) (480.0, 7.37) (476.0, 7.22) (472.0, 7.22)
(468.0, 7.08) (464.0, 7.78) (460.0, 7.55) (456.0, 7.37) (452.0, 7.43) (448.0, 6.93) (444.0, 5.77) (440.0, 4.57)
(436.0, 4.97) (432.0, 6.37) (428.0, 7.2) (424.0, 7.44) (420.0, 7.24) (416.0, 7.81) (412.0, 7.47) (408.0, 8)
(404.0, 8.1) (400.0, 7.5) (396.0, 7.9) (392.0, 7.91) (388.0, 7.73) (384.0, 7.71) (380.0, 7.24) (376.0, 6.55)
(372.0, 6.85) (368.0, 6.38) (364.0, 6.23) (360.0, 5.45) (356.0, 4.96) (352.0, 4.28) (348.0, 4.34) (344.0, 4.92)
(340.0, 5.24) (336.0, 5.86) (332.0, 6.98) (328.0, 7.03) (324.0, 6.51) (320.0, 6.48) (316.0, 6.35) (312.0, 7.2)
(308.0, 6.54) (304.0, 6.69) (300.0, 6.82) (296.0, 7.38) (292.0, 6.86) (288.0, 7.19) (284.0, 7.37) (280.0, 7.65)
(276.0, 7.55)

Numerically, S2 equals -1.0 deg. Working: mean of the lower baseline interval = 5.86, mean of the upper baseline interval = 6.99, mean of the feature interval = 6.73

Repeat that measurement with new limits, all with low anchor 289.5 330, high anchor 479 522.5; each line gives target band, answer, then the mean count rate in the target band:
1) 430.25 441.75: 2.8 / 5.3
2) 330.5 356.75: 6.3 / 5.2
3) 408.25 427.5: -1.5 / 7.51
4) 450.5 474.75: -1.2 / 7.4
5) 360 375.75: 1.2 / 6.36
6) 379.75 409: -3.6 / 7.78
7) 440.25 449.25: 1.4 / 5.96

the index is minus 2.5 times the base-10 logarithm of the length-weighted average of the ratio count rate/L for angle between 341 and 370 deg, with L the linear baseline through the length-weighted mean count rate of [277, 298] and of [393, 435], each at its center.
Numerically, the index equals 0.376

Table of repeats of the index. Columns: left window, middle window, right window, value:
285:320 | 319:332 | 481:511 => 0.03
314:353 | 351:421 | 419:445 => -0.16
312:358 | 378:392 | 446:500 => -0.20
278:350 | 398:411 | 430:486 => -0.17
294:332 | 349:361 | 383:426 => 0.44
